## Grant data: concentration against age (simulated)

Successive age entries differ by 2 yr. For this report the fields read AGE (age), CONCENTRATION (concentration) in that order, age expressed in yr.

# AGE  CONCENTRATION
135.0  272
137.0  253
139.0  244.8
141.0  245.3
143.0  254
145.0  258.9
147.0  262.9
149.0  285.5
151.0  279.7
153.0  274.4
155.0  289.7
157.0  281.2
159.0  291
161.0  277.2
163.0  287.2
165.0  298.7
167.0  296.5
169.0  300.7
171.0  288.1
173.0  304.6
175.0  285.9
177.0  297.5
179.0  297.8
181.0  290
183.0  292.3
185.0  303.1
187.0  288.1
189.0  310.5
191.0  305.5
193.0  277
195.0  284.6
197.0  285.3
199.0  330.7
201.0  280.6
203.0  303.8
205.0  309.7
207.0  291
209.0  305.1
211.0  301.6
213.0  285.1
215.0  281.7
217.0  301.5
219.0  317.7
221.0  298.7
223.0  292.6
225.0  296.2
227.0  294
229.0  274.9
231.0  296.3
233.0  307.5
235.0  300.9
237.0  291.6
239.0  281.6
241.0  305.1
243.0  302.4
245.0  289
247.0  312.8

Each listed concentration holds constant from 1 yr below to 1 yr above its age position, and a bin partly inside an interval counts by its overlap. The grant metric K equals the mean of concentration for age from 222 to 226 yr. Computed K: 294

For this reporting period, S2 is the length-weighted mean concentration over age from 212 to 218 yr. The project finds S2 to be 289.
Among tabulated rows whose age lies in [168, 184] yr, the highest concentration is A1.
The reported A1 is 304.6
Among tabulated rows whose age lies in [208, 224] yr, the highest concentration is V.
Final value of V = 317.7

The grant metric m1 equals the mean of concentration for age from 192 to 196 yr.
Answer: 281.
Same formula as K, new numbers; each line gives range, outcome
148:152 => 283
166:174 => 297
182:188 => 295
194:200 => 300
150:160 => 283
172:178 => 296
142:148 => 259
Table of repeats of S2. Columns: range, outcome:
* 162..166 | 293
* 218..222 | 308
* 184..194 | 297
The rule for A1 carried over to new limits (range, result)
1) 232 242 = 307.5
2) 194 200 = 330.7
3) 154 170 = 300.7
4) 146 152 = 285.5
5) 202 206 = 309.7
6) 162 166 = 298.7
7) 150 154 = 279.7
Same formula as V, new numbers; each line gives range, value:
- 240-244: 305.1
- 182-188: 303.1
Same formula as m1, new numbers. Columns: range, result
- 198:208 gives 303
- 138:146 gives 251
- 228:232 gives 286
